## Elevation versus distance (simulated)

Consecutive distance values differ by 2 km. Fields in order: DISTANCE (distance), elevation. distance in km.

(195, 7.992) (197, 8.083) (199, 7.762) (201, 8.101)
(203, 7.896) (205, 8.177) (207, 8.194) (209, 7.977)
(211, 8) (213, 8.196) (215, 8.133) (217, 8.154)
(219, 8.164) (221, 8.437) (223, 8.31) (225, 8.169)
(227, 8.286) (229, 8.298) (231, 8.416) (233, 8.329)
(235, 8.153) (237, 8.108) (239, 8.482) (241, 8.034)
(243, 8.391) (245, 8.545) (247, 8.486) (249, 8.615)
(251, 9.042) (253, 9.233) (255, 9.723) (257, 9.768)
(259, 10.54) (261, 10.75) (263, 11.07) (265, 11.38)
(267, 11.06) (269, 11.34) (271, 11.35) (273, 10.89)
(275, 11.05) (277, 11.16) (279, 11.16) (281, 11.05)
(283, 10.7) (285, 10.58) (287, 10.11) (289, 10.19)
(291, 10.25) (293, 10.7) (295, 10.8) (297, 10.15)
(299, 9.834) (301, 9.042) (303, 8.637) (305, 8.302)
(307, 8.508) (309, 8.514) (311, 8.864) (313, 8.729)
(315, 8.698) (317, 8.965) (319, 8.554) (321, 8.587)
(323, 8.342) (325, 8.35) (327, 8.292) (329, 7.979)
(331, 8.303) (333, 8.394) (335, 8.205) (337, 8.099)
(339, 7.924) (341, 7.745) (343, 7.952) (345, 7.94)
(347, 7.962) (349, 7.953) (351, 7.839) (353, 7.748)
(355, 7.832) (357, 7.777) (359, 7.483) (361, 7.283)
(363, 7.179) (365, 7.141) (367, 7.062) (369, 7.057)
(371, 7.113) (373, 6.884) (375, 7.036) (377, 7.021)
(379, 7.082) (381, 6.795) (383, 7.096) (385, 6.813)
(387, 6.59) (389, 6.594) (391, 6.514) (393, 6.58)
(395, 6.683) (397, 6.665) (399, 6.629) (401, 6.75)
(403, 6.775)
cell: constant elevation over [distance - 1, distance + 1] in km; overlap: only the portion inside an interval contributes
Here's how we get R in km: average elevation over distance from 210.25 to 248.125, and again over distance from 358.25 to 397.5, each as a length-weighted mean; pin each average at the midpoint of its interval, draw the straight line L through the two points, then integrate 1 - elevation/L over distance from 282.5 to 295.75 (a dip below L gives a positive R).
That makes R -4.68 km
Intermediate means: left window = 8.27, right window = 6.93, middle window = 10.5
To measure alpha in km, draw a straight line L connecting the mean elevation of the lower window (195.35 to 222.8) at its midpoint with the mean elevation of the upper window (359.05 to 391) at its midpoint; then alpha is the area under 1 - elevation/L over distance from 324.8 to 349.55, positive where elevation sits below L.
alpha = -2.9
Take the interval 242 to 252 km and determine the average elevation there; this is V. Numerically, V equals 8.62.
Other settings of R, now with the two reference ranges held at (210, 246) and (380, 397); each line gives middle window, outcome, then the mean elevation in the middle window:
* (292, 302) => -3.31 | 10.1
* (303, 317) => -2.19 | 8.63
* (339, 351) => -1.31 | 7.91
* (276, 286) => -4.11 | 10.9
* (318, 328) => -1.48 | 8.43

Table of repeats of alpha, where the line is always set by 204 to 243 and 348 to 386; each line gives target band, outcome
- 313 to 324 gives -1.5 km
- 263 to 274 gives -4.5 km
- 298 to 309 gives -1.6 km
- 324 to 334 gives -1.0 km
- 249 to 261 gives -2.5 km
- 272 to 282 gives -4.1 km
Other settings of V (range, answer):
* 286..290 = 10.1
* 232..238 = 8.2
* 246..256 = 9.02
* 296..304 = 9.42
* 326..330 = 8.14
